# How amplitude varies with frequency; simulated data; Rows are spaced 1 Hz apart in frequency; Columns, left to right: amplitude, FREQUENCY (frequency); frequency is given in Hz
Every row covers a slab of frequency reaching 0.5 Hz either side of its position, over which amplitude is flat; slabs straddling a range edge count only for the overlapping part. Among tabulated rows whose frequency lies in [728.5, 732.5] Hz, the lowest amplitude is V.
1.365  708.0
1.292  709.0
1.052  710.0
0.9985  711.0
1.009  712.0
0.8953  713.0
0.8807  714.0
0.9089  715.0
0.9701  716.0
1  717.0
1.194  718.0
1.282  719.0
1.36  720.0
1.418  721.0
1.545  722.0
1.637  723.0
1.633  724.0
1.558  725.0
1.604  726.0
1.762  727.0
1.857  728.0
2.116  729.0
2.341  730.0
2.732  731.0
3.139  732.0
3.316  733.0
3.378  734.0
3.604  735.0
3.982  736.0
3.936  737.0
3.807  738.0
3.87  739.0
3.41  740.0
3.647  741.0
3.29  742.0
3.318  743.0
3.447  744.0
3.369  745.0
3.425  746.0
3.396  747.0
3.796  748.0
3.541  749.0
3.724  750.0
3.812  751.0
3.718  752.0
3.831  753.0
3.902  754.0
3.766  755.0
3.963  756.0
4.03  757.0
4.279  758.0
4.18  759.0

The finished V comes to 2.116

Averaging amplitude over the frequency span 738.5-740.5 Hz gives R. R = 3.64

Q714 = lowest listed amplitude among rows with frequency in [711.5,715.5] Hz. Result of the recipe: 0.8807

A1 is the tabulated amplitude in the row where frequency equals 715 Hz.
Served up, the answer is 0.9089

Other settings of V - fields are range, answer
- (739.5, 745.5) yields 3.29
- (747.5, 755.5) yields 3.541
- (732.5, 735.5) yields 3.316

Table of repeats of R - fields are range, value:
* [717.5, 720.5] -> 1.28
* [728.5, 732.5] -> 2.58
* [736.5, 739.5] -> 3.87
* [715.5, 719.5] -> 1.11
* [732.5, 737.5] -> 3.64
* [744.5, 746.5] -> 3.4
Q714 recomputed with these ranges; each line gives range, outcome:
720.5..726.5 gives 1.418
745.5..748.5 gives 3.396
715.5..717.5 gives 0.9701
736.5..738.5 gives 3.807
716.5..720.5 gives 1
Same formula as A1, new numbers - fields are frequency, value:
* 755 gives 3.766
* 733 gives 3.316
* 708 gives 1.365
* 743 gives 3.318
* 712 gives 1.009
